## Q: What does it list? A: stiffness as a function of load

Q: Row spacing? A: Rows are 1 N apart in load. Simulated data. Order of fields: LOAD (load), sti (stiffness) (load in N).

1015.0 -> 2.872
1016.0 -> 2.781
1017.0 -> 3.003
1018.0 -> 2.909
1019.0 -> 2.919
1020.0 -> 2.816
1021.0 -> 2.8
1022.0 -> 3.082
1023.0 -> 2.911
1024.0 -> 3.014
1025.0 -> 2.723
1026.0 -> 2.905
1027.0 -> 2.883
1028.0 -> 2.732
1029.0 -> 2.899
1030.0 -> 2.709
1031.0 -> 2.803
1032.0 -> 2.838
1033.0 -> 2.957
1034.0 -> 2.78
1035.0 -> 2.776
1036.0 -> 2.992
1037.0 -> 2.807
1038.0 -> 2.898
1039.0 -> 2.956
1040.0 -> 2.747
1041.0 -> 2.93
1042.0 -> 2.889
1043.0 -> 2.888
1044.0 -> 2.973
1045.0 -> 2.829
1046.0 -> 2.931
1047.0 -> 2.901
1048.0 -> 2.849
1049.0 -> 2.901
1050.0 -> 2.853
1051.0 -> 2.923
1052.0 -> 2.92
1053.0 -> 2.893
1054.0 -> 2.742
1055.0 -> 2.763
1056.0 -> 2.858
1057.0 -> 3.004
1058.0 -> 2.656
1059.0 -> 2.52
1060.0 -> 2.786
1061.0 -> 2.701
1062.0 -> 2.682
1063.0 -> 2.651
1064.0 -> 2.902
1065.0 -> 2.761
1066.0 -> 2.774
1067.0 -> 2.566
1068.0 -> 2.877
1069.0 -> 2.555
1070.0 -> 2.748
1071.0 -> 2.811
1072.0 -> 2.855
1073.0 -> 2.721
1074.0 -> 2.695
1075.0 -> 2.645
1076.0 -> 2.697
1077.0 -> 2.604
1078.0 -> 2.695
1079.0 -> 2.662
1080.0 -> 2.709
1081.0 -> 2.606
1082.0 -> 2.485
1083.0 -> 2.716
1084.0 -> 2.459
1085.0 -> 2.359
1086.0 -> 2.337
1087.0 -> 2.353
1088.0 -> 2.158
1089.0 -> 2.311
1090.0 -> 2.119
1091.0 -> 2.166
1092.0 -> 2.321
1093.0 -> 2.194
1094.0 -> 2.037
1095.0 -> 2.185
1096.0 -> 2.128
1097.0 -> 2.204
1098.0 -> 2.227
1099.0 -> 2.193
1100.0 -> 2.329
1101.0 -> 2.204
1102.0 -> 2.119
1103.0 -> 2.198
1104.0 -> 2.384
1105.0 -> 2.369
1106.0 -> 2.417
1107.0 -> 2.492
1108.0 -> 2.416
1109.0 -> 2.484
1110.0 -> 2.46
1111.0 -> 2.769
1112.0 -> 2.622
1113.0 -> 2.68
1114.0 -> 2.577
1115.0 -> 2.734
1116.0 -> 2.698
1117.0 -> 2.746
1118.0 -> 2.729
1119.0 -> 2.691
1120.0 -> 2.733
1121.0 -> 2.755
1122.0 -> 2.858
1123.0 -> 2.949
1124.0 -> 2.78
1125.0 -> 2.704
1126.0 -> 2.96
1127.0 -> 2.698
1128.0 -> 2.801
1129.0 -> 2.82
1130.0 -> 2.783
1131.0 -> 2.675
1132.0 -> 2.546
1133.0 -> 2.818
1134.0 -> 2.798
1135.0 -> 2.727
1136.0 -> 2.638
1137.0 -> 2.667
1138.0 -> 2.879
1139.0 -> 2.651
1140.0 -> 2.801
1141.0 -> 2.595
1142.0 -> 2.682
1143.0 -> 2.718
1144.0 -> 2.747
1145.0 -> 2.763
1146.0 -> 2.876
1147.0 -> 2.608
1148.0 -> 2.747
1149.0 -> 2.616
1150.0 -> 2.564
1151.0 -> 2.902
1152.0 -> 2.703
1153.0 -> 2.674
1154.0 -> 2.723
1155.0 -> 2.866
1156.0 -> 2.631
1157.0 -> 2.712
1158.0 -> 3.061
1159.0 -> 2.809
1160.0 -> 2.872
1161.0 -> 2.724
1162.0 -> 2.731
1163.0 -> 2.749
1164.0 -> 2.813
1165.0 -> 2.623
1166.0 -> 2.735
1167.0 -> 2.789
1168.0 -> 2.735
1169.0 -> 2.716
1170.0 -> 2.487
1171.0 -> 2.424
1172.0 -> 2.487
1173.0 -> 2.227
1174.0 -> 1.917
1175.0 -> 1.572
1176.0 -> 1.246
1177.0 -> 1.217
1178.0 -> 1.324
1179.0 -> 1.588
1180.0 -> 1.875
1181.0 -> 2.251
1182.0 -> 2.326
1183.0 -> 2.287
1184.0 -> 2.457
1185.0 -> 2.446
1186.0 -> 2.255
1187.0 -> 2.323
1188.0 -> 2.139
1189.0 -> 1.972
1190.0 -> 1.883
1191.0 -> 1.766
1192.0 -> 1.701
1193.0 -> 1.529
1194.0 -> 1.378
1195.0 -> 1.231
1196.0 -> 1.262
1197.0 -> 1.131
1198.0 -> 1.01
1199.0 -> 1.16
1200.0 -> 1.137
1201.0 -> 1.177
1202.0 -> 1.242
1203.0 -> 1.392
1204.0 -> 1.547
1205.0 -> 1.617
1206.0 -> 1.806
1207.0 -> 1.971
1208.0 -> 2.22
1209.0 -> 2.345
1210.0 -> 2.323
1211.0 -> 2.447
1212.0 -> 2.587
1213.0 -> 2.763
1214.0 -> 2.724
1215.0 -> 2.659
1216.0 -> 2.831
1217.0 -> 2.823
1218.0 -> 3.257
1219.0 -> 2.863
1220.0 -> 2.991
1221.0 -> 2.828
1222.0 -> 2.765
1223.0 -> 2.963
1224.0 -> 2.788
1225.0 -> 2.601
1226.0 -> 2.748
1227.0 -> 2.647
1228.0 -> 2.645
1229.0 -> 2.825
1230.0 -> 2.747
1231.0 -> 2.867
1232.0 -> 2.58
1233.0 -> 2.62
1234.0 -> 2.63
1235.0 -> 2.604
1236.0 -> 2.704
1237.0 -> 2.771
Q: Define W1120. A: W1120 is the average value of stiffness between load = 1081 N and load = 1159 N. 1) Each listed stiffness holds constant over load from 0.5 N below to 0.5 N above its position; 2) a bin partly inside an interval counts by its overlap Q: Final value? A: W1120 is 2.58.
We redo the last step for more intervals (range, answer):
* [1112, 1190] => 2.56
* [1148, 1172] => 2.72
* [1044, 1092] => 2.67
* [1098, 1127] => 2.57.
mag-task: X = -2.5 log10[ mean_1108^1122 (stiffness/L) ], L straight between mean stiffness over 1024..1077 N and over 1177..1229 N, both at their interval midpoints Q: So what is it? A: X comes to -0.06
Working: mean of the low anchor 2.81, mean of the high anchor 2.12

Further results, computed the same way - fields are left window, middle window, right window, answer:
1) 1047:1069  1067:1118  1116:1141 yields 0.12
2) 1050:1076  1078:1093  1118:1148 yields 0.14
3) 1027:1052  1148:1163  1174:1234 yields -0.17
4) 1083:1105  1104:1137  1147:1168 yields -0.09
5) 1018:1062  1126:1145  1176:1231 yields -0.13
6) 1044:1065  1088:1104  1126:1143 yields 0.25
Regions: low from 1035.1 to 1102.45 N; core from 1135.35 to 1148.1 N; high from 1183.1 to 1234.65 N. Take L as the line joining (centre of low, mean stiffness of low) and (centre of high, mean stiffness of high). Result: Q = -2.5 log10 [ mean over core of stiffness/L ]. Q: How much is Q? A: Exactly -0.13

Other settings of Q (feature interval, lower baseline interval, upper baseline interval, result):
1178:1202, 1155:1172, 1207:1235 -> 0.486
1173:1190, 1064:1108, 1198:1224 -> 0.173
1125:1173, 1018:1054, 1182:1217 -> -0.224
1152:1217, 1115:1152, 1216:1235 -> 0.276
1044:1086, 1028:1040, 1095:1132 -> 0.000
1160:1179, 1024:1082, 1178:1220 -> -0.067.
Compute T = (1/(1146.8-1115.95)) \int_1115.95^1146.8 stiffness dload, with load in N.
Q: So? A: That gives 2.75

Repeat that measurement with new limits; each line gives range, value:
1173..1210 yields 1.73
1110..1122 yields 2.7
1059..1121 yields 2.52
